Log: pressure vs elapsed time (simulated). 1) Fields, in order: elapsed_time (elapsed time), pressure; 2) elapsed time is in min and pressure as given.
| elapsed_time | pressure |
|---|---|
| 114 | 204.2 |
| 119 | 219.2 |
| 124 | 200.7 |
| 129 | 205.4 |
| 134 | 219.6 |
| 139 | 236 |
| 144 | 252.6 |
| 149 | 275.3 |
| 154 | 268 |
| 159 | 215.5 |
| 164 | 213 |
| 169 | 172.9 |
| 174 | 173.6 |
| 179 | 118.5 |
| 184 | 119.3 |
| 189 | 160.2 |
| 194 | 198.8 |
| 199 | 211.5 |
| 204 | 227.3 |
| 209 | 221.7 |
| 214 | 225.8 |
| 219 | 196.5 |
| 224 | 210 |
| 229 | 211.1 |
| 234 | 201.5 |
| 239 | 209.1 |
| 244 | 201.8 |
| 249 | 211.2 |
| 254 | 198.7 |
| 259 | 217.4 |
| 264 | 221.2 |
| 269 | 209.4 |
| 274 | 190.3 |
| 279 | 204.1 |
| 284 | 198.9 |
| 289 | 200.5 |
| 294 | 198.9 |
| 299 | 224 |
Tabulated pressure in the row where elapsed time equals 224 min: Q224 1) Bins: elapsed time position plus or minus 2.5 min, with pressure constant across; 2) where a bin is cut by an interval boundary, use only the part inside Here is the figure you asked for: 210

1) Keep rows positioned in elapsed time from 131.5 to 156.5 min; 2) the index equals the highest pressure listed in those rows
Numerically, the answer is 275.3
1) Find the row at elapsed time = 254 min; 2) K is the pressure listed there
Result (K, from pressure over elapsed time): 198.7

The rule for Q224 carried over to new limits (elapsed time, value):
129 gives 205.4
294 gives 198.9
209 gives 221.7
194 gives 198.8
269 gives 209.4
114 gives 204.2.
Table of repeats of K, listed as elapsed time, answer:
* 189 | 160.2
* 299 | 224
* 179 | 118.5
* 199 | 211.5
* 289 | 200.5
